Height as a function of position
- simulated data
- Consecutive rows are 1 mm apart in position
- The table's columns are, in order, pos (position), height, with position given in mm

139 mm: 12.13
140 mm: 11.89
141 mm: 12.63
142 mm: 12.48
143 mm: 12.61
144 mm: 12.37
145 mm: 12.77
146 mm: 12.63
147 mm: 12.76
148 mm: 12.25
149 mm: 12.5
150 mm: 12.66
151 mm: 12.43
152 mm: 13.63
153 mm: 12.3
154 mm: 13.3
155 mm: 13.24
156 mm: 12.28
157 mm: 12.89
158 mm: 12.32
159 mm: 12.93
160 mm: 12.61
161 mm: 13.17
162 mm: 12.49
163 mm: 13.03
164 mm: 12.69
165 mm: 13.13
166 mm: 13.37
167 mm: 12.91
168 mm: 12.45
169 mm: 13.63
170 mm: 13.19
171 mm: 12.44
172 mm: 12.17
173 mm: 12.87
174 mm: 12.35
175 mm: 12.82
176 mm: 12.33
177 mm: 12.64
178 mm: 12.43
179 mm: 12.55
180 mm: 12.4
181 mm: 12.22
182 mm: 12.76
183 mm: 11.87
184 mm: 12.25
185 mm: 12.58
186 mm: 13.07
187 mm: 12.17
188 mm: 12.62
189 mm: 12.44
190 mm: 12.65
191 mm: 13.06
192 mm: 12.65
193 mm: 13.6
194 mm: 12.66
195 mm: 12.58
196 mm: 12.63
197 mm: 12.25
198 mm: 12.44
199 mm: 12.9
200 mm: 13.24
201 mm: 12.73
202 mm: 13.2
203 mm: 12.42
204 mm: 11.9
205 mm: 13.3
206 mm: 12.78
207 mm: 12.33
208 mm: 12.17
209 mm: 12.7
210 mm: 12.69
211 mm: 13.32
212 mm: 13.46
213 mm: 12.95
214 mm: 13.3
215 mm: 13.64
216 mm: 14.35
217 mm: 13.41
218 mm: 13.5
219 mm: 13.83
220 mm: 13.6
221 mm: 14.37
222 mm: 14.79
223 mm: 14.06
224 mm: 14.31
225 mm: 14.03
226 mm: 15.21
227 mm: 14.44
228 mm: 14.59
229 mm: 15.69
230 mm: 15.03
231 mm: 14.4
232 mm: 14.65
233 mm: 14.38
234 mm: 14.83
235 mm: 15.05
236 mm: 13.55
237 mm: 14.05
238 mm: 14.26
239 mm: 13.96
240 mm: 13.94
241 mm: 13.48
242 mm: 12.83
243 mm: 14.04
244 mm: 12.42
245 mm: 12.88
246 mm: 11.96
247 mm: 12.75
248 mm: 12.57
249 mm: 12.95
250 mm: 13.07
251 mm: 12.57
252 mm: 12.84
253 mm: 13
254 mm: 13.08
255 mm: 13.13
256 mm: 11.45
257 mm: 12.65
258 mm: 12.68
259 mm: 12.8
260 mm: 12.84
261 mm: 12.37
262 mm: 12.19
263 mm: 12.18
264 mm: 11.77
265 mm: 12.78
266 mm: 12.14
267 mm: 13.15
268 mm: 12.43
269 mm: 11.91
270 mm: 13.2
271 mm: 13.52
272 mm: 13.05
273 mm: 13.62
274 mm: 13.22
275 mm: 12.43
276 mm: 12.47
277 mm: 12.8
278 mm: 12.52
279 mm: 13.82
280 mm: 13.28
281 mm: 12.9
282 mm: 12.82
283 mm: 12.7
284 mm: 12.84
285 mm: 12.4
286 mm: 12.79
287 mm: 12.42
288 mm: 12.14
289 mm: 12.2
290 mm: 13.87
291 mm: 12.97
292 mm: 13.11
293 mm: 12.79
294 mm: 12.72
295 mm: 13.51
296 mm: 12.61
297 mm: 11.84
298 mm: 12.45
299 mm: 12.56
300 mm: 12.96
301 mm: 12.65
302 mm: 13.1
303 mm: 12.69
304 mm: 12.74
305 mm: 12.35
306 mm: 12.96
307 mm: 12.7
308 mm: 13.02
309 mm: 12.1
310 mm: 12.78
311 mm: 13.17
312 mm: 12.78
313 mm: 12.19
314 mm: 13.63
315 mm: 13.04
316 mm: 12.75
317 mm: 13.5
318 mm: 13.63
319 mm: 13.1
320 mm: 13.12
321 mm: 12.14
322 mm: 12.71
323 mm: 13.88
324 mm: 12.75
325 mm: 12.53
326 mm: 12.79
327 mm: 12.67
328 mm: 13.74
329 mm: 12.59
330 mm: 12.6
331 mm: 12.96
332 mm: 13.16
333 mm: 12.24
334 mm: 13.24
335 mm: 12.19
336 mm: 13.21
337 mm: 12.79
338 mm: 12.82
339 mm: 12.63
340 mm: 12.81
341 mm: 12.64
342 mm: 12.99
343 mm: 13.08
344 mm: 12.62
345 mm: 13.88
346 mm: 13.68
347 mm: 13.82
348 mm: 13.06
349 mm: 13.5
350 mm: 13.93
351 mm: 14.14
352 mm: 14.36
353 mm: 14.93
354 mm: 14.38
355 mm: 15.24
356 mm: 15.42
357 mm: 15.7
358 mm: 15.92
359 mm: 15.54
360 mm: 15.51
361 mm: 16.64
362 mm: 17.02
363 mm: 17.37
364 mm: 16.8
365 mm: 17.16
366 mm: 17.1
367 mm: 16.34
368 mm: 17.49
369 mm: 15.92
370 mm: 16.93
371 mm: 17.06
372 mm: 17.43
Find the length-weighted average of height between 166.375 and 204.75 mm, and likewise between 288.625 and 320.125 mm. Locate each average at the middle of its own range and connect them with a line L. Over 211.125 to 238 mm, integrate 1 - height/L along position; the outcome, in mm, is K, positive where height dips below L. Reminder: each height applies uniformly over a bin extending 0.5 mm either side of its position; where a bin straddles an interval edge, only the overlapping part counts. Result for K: -3.1 mm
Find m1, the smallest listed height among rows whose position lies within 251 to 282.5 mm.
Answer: 11.45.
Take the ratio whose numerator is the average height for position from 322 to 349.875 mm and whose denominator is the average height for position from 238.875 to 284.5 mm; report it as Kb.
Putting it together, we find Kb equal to 1.01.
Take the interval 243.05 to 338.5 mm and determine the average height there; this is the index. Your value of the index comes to 12.8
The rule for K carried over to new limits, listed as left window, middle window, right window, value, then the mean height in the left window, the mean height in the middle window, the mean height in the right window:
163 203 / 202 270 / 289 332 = -2.9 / 12.7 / 13.3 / 12.9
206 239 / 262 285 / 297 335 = 1.0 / 13.9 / 12.8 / 12.8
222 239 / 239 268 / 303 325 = 2.7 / 14.5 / 12.7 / 12.9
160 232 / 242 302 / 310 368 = 3.4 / 13.1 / 12.7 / 13.9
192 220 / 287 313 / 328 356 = 1.0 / 13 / 12.7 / 13.4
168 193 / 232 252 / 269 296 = -1.1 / 12.6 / 13.5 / 12.9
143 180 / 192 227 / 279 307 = -1.4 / 12.7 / 13.3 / 12.8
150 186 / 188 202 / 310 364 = 0.1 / 12.7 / 12.8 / 13.7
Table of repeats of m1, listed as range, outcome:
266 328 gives 11.84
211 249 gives 11.96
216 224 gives 13.41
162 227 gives 11.87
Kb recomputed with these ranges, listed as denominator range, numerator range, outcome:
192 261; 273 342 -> 0.96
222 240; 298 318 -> 0.89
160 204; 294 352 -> 1.02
